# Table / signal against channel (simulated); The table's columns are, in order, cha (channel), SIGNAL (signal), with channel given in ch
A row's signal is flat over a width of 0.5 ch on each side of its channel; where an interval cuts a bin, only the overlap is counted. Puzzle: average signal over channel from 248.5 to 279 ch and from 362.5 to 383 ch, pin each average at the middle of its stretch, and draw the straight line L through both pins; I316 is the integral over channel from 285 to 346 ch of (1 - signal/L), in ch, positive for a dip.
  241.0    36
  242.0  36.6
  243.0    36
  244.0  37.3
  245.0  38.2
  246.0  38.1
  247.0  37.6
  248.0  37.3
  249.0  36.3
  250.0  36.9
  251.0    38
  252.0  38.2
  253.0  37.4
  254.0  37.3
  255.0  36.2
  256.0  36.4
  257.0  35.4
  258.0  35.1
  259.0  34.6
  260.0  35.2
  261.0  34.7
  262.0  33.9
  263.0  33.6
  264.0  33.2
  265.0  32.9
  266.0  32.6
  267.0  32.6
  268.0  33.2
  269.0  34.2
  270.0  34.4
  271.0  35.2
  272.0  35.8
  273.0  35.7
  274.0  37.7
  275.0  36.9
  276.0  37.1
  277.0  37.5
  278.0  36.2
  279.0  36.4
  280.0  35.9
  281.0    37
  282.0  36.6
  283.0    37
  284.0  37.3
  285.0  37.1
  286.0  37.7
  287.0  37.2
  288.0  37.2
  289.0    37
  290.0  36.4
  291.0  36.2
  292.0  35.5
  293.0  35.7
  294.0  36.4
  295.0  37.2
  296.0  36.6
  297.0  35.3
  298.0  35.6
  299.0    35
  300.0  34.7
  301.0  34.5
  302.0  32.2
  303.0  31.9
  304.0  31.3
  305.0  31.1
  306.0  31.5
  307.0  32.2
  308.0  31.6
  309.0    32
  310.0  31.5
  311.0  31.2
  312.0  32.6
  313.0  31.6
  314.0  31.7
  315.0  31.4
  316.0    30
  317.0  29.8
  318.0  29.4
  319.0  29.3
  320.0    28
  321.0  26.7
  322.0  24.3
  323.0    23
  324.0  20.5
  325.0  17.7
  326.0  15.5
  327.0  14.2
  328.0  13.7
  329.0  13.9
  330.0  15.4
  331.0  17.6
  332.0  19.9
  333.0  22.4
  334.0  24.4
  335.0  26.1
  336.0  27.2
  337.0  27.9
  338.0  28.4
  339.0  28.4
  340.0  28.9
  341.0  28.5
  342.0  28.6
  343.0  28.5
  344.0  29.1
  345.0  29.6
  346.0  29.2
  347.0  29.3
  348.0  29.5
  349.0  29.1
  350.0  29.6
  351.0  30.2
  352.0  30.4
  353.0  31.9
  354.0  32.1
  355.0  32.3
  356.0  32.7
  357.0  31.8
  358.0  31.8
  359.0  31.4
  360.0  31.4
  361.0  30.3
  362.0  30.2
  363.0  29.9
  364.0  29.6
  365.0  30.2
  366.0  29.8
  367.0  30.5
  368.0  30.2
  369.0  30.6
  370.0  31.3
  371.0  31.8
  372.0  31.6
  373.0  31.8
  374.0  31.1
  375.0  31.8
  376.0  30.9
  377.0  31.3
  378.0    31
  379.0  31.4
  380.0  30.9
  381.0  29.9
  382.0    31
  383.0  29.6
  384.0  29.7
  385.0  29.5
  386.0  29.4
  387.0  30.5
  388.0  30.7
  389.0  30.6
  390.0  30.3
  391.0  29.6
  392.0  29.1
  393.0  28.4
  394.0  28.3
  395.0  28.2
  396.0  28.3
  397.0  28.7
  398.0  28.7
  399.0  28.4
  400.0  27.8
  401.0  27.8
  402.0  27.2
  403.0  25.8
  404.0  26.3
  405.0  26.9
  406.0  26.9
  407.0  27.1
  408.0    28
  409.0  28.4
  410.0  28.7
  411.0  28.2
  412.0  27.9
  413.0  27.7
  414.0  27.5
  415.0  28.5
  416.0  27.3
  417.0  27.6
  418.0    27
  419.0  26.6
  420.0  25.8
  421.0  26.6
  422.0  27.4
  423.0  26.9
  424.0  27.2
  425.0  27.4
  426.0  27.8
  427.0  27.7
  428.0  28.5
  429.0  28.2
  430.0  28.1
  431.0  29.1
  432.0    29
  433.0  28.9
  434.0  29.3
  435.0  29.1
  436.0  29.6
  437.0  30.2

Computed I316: 7.6 ch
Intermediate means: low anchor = 35.5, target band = 29.2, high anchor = 30.8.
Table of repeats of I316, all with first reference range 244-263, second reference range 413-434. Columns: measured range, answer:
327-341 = 4.2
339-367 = 1.0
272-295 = -1.2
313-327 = 3.1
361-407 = 0.2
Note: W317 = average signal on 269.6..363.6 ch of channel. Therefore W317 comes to 30.7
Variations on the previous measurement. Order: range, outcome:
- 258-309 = 35.1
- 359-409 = 29.6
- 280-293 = 36.8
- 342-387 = 30.6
